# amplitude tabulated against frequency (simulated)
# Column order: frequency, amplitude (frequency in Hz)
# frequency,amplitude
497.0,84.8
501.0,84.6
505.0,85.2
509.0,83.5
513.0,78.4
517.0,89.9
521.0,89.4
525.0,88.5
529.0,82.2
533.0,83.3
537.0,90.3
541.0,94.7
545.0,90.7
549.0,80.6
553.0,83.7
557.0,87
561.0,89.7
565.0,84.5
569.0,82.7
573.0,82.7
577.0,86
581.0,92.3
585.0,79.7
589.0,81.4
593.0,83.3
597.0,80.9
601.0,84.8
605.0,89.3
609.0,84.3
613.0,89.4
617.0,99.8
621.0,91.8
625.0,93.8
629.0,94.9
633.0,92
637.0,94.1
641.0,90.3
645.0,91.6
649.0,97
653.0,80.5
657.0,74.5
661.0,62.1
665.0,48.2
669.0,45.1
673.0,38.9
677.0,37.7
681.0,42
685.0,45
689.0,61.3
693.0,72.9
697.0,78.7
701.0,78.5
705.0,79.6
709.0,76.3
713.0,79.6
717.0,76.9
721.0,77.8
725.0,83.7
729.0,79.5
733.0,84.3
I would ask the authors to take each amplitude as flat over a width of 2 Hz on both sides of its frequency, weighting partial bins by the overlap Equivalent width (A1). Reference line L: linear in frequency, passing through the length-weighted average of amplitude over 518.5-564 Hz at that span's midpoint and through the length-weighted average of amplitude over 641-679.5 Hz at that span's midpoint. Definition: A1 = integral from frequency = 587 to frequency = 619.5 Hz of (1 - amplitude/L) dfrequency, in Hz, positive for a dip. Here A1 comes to -4.8 Hz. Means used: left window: 87.2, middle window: 86.7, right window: 65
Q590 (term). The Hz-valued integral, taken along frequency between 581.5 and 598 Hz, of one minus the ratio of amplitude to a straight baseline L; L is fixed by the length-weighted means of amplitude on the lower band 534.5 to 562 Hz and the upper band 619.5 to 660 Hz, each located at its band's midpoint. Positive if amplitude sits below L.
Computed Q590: 1.2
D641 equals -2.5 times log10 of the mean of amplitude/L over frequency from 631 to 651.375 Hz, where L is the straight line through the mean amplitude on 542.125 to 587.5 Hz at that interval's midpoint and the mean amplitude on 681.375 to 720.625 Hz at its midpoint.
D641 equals -0.20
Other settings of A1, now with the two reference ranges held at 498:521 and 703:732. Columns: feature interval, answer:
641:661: -0.7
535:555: -1.0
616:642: -3.9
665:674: 4.1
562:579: -0.2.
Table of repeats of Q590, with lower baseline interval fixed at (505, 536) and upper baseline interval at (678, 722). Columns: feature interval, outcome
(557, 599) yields -2.33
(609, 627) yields -3.84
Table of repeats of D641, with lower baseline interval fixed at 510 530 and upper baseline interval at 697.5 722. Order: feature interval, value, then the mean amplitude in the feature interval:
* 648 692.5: 0.36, 57.1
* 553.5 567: -0.03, 86.7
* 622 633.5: -0.15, 93.6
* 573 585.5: -0.04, 86.2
